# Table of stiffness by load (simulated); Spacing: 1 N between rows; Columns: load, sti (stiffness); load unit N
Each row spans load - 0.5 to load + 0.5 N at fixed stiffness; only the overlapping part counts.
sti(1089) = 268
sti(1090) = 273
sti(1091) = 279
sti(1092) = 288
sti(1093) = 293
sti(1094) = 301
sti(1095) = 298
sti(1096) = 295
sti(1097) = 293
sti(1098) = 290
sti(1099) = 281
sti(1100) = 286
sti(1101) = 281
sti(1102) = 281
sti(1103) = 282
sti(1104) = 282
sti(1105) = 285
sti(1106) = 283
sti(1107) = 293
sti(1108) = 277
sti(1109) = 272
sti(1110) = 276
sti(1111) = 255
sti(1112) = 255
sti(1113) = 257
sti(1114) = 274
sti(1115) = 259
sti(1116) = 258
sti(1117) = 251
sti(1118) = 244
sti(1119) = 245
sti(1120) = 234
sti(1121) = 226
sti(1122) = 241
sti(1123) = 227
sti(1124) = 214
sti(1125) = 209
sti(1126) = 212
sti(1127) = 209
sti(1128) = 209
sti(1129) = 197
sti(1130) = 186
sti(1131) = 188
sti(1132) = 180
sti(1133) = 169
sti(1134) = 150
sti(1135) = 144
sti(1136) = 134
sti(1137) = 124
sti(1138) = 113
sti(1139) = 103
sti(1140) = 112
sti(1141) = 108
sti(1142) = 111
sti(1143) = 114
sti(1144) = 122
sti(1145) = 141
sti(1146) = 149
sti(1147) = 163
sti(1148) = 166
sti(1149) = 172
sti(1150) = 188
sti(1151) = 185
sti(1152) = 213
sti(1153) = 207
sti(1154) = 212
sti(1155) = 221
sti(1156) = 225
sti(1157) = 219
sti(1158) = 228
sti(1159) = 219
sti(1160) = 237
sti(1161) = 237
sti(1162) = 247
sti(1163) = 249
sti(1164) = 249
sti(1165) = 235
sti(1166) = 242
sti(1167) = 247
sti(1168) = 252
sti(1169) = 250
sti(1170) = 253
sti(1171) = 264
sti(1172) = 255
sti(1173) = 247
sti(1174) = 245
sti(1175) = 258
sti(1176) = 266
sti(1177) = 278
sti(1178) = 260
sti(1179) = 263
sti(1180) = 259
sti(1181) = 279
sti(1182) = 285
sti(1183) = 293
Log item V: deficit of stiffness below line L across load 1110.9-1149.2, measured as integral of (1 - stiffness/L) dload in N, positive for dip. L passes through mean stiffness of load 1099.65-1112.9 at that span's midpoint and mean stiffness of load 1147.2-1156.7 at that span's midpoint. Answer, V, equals 8.3 N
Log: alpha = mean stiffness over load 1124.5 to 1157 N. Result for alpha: 168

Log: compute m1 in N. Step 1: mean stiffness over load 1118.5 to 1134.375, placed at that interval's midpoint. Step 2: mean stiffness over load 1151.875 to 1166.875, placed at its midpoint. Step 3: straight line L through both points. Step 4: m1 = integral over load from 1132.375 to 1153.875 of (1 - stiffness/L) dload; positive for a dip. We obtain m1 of 6.9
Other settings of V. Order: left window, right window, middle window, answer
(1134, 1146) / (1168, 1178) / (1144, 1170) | -2.8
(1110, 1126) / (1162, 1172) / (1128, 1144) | 6.6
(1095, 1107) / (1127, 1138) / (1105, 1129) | -2.2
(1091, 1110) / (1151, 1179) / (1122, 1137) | 4.4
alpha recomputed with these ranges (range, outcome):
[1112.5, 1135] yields 218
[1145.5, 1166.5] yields 213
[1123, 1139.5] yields 173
